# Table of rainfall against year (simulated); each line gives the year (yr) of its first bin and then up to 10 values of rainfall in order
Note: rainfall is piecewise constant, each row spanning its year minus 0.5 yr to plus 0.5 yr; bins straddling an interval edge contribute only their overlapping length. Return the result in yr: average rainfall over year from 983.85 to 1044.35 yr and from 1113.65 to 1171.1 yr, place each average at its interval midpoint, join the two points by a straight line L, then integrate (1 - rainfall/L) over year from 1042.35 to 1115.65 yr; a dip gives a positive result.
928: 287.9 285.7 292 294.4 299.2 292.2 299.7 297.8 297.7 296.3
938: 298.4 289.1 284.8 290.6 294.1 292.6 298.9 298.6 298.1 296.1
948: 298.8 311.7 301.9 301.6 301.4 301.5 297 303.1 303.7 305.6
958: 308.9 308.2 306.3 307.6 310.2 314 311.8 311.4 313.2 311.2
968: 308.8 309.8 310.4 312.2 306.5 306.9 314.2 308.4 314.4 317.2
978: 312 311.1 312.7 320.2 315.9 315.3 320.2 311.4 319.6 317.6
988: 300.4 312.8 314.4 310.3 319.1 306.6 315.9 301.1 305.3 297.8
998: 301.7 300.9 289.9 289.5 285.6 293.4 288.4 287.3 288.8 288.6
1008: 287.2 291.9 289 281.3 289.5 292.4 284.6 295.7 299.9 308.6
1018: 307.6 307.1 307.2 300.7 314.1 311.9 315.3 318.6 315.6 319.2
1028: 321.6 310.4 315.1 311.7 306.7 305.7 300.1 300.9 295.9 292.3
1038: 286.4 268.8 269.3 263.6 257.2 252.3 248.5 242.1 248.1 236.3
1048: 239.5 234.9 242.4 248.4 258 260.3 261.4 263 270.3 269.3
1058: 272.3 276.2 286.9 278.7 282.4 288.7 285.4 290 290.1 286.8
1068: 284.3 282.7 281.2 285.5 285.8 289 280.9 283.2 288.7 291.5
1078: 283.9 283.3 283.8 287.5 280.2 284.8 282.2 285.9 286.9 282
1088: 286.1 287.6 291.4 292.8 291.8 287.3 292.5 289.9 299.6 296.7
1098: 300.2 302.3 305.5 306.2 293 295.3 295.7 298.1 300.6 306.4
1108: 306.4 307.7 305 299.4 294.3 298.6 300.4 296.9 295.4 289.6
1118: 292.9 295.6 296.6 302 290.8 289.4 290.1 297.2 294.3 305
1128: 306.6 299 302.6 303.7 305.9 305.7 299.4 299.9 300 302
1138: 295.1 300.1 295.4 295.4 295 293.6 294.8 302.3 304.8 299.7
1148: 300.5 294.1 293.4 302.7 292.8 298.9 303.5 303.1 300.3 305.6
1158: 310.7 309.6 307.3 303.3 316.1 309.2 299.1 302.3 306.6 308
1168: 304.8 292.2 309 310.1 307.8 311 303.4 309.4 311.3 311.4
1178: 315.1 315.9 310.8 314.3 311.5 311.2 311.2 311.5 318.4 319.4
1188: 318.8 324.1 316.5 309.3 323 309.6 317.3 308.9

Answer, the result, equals 4.1 yr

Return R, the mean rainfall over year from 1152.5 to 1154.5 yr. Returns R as 301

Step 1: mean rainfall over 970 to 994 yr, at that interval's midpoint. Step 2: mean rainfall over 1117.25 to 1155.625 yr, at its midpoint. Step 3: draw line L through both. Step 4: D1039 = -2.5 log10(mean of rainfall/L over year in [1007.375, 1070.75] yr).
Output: 0.09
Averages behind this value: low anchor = 313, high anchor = 298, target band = 284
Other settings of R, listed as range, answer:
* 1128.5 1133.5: 303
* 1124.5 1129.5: 300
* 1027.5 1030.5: 316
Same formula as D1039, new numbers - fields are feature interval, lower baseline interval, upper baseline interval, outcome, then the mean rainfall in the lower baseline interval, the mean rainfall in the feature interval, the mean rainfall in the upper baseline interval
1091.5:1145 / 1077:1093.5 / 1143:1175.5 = -0.02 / 286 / 298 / 303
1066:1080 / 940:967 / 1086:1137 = 0.05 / 303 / 285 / 297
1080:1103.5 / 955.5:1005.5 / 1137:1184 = 0.05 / 308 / 291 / 304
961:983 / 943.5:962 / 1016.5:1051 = -0.05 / 303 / 312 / 287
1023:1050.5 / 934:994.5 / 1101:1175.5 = 0.08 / 307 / 283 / 301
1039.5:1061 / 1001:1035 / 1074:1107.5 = 0.15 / 301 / 258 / 291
